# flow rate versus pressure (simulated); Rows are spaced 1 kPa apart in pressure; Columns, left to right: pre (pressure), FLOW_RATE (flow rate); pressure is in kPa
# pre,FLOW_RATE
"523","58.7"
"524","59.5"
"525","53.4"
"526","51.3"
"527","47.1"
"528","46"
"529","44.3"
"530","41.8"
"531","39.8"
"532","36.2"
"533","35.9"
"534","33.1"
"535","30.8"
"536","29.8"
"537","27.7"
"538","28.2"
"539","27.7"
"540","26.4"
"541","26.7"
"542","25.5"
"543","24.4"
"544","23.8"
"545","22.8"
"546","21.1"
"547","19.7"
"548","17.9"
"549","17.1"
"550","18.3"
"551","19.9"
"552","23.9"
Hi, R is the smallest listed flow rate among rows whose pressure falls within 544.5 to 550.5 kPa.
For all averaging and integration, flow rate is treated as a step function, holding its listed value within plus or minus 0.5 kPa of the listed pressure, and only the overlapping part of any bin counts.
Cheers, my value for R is 17.1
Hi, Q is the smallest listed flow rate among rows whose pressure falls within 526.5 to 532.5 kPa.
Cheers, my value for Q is 36.2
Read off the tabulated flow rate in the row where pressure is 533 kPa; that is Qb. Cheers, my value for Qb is 35.9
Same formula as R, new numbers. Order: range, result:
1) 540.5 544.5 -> 23.8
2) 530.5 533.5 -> 35.9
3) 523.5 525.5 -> 53.4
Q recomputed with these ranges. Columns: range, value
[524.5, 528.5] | 46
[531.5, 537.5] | 27.7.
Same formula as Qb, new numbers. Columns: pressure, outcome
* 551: 19.9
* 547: 19.7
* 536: 29.8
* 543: 24.4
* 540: 26.4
